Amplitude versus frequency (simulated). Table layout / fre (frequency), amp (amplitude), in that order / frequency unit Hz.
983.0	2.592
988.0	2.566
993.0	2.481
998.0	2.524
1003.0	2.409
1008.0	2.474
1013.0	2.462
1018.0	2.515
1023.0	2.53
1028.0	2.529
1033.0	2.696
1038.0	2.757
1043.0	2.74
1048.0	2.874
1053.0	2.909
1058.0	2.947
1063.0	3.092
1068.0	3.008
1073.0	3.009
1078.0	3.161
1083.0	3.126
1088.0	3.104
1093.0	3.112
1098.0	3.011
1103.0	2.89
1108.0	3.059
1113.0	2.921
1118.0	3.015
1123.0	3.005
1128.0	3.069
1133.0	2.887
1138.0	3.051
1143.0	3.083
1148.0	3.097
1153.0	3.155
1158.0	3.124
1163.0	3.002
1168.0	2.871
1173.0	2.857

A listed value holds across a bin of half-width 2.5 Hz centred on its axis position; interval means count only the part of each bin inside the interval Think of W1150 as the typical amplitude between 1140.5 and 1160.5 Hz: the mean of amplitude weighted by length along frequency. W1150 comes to 3.11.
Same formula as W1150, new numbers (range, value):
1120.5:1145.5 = 3.02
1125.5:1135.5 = 2.98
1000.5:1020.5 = 2.46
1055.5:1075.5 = 3.01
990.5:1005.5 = 2.47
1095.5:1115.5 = 2.97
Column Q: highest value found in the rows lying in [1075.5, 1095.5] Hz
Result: 3.161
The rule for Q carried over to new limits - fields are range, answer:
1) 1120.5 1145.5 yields 3.083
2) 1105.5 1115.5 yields 3.059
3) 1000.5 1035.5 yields 2.696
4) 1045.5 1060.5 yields 2.947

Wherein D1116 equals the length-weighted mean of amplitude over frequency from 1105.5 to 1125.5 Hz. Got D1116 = 3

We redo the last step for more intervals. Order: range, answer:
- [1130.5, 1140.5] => 2.97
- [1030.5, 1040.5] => 2.73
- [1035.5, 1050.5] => 2.79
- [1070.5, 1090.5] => 3.1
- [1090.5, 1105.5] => 3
